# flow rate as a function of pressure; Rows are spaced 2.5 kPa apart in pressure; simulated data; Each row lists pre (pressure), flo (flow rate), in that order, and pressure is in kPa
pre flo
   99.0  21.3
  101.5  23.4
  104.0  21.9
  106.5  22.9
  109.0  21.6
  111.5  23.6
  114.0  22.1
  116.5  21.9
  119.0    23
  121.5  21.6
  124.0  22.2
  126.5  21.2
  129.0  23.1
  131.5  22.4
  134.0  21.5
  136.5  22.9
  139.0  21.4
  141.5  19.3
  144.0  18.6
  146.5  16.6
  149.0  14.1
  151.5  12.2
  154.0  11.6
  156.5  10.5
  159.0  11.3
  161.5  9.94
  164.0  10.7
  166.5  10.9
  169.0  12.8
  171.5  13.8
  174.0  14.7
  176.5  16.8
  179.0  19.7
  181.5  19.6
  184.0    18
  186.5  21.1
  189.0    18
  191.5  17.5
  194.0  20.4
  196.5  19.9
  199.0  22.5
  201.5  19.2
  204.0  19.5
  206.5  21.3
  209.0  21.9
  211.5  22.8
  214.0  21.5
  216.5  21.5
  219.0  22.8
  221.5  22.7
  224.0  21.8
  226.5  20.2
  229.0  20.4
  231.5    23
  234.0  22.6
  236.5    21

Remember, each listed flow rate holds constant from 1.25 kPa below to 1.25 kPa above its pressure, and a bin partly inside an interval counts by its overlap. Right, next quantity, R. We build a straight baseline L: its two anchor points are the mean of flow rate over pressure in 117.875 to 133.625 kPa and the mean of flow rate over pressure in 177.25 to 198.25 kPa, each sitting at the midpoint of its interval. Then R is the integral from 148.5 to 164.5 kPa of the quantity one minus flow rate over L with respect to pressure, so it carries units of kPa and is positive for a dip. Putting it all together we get 7.2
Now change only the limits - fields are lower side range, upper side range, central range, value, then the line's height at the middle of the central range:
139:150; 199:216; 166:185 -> 3.4 kPa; 19.4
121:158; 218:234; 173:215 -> 1.9 kPa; 20.6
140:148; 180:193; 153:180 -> 8.2 kPa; 18.5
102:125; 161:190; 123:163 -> 4.2 kPa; 19.1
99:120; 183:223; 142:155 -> 4.1 kPa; 21.7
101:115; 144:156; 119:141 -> -4.9 kPa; 18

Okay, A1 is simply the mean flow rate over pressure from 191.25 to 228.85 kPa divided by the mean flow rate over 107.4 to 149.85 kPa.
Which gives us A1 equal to 1.00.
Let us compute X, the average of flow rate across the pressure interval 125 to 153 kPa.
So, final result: 19.3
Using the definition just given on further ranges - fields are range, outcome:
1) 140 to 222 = 17.3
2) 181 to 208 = 19.8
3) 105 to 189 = 18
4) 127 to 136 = 22.3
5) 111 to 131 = 22.3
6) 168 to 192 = 17.2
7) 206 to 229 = 21.8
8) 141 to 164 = 13.4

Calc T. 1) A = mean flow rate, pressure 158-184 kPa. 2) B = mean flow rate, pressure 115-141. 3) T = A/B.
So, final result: 0.65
